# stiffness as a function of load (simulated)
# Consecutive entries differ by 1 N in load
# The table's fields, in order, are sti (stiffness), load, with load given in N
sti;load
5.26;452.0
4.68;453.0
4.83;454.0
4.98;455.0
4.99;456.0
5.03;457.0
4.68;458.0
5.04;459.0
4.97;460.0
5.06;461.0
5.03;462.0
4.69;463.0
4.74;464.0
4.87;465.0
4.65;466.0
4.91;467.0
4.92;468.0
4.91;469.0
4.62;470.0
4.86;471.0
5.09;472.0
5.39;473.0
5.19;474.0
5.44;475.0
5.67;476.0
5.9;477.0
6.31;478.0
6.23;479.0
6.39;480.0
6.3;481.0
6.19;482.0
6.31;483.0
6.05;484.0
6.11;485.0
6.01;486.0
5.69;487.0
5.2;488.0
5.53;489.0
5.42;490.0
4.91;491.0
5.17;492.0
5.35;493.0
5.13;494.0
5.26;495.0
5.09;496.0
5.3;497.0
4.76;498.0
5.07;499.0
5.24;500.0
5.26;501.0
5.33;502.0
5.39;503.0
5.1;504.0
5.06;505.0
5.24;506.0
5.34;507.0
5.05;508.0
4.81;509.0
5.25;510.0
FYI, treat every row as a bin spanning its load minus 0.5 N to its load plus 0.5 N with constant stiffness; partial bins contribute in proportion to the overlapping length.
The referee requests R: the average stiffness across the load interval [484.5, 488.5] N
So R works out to 5.75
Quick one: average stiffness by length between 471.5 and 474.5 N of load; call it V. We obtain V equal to 5.22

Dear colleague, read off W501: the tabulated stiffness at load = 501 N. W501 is 5.26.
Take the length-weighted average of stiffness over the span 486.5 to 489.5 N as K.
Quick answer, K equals 5.47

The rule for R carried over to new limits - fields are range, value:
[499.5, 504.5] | 5.26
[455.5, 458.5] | 4.9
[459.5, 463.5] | 4.94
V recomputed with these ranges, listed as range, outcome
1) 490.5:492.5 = 5.04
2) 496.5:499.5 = 5.04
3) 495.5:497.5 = 5.2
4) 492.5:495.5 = 5.25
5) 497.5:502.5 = 5.13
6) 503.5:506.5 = 5.13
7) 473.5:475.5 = 5.32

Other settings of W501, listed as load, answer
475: 5.44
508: 5.05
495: 5.26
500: 5.24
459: 5.04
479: 6.23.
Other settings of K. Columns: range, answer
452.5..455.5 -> 4.83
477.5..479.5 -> 6.27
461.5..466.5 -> 4.8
